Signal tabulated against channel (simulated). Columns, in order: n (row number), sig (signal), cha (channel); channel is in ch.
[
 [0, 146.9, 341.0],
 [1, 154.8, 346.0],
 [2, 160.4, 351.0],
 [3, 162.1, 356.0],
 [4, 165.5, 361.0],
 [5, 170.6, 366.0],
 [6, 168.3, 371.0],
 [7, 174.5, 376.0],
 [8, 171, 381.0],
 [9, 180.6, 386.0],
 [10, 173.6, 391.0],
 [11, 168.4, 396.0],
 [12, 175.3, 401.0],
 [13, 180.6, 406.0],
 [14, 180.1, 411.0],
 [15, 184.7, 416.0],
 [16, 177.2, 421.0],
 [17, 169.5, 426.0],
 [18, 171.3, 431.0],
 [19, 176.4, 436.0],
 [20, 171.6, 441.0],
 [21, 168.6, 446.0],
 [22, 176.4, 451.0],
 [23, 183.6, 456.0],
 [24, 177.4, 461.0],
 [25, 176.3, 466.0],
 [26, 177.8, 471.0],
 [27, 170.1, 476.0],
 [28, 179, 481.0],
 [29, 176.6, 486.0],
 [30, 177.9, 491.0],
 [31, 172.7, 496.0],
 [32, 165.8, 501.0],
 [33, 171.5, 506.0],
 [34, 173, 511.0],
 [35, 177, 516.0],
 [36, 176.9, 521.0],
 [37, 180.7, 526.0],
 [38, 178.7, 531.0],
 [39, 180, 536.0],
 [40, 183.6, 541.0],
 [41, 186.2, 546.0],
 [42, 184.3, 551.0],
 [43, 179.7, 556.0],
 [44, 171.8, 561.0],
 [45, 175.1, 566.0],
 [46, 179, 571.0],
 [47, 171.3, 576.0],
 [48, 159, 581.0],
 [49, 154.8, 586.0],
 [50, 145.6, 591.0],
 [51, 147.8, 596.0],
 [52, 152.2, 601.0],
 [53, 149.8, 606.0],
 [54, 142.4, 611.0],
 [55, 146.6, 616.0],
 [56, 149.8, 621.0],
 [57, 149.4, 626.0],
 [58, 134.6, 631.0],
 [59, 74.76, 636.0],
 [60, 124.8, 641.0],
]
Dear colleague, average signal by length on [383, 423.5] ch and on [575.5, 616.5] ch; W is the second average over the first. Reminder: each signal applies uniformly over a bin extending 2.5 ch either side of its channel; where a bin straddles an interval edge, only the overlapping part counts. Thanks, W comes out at 0.9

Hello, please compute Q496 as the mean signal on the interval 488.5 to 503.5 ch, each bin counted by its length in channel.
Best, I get 172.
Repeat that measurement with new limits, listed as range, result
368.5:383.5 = 171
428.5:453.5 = 173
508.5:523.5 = 176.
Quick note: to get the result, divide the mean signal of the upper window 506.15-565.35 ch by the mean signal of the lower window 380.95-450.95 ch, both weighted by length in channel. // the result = 1.0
